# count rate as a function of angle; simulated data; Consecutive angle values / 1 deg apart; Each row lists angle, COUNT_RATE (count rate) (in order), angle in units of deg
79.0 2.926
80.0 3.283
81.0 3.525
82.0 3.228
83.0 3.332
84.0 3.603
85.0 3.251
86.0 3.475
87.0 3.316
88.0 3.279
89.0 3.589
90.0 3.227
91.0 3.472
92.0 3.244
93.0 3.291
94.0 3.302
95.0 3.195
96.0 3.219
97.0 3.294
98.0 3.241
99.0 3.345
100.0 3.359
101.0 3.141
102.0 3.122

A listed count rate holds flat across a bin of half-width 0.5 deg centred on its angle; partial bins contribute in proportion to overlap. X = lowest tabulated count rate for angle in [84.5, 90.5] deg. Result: 3.227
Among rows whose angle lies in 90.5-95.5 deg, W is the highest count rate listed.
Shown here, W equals 3.472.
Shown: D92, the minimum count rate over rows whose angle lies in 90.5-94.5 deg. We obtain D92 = 3.244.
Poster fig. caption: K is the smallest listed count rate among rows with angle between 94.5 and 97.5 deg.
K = 3.195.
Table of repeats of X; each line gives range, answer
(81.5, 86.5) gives 3.228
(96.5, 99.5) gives 3.241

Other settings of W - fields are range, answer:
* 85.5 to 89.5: 3.589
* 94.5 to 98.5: 3.294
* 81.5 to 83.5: 3.332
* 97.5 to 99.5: 3.345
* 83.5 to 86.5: 3.603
